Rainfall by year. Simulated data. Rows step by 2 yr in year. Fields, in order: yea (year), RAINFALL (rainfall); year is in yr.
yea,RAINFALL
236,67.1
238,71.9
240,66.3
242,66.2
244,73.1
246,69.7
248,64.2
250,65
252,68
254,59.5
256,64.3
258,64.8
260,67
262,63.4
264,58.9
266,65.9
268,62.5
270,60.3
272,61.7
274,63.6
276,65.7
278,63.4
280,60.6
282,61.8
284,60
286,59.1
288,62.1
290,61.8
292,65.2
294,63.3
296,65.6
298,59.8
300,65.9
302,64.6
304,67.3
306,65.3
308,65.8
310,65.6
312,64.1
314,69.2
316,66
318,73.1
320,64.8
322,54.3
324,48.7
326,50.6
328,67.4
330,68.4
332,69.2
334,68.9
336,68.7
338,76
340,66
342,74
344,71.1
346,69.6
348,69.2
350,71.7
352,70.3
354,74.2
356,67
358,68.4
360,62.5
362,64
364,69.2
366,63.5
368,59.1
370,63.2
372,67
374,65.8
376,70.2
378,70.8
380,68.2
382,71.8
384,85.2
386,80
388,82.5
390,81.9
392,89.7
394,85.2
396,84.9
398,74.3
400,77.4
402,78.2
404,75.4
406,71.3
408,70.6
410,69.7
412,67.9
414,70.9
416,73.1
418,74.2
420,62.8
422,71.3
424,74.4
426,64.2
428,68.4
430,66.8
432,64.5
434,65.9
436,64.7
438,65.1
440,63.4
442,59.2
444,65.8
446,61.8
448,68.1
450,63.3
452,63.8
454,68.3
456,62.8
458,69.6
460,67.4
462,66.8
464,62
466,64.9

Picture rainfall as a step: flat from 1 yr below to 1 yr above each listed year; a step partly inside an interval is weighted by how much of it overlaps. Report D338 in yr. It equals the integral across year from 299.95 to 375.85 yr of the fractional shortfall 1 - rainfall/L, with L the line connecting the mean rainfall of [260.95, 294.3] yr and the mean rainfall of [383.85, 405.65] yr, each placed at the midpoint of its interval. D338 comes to 5.7 yr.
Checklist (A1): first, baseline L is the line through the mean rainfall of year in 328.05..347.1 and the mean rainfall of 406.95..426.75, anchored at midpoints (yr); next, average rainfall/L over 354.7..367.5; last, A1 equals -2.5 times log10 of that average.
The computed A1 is 0.07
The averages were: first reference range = 70.1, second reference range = 70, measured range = 65.7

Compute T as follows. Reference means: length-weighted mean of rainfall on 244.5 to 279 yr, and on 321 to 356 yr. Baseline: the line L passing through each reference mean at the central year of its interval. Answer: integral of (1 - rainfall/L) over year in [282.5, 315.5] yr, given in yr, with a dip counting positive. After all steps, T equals 0.7 yr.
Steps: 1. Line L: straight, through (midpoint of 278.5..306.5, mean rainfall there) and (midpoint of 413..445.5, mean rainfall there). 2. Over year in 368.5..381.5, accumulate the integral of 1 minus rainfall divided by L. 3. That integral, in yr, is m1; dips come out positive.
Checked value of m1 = -0.4 yr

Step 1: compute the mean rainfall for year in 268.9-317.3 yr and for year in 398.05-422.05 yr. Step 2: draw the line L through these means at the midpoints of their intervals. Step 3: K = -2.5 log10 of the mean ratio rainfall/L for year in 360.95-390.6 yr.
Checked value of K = -0.02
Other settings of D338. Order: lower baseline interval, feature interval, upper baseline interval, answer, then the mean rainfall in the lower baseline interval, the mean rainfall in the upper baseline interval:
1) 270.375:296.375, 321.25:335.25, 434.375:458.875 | 0.4 yr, 62.5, 64.7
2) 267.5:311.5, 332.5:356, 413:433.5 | -1.8 yr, 63.2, 69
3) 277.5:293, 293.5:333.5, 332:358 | 1.1 yr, 61.7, 70.4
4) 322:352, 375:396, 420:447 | -4.0 yr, 66.8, 65.7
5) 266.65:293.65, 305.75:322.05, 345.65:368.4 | -0.4 yr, 62.2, 67.5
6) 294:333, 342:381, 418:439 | -1.5 yr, 64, 67.2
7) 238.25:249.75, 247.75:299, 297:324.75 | 2.5 yr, 68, 64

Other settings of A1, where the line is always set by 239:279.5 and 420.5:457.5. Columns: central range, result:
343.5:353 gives -0.08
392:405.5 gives -0.21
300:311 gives -0.01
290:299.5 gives 0.02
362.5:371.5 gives 0.02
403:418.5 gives -0.10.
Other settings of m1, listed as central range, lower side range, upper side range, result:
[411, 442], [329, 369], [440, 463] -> -0.76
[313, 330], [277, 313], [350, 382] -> 0.70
